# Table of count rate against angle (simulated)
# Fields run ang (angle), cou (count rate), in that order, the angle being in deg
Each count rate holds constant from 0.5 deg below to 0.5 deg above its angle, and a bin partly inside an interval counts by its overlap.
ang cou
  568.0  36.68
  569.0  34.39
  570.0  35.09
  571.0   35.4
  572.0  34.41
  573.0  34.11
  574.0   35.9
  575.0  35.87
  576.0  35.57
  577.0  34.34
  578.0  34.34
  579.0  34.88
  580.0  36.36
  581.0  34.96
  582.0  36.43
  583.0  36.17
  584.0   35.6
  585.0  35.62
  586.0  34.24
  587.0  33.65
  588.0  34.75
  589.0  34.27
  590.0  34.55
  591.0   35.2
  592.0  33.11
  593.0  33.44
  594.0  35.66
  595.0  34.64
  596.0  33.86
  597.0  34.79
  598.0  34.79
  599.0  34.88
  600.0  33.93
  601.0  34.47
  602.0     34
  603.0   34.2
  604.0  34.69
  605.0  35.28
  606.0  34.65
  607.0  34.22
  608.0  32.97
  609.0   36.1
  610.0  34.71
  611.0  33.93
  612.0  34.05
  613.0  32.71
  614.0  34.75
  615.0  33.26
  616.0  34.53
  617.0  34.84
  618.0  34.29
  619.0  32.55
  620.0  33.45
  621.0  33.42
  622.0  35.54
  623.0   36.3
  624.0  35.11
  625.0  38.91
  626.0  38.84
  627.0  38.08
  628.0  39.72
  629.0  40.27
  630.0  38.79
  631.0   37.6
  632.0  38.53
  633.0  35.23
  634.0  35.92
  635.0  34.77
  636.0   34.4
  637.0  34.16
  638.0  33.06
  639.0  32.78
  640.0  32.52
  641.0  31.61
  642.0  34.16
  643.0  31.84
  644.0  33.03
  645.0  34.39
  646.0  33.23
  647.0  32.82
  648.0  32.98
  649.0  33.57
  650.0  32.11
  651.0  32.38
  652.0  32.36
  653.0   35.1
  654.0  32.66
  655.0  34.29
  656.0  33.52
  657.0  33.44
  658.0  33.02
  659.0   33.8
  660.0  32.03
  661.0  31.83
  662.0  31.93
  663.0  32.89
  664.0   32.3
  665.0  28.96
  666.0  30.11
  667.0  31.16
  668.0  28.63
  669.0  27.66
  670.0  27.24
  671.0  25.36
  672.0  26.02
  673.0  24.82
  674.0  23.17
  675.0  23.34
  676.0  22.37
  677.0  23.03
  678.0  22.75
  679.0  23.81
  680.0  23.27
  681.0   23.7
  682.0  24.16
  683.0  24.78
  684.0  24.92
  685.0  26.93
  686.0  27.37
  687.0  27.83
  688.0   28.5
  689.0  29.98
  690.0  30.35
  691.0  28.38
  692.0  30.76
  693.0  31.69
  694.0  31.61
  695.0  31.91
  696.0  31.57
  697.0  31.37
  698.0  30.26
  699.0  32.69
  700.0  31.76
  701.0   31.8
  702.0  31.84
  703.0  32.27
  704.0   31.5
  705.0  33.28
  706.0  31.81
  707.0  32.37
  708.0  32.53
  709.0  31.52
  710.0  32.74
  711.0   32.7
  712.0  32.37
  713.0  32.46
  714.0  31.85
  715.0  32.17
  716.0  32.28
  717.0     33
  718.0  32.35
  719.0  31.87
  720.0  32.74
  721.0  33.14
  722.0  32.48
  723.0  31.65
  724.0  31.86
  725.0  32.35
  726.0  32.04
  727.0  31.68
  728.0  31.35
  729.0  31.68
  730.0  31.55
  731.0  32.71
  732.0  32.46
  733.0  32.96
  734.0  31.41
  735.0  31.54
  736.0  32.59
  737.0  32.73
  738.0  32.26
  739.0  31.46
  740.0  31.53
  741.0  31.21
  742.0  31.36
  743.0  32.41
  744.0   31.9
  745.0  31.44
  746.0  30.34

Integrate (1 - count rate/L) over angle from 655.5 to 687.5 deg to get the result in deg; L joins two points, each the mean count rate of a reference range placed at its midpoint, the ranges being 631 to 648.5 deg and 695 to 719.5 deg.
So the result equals 5.23 deg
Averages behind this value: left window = 34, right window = 32.1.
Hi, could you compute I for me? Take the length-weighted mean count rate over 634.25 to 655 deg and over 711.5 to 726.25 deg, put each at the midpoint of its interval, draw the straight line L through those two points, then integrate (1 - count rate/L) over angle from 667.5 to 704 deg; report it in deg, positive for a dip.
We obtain 5.5 deg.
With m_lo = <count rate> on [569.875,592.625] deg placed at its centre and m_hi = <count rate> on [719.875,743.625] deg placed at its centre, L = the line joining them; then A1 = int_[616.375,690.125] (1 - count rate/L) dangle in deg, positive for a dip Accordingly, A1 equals 4.64 deg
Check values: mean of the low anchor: 35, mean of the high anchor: 32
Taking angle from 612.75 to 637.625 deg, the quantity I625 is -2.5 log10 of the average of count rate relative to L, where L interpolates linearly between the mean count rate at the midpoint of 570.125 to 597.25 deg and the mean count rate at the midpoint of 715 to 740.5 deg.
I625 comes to -0.05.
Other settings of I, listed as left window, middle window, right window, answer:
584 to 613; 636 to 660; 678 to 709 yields -1.0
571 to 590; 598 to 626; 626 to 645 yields 0.5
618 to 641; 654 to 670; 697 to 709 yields 1.2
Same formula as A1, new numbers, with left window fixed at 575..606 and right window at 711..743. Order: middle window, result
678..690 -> 2.5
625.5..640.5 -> -1.0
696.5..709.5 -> 0.3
